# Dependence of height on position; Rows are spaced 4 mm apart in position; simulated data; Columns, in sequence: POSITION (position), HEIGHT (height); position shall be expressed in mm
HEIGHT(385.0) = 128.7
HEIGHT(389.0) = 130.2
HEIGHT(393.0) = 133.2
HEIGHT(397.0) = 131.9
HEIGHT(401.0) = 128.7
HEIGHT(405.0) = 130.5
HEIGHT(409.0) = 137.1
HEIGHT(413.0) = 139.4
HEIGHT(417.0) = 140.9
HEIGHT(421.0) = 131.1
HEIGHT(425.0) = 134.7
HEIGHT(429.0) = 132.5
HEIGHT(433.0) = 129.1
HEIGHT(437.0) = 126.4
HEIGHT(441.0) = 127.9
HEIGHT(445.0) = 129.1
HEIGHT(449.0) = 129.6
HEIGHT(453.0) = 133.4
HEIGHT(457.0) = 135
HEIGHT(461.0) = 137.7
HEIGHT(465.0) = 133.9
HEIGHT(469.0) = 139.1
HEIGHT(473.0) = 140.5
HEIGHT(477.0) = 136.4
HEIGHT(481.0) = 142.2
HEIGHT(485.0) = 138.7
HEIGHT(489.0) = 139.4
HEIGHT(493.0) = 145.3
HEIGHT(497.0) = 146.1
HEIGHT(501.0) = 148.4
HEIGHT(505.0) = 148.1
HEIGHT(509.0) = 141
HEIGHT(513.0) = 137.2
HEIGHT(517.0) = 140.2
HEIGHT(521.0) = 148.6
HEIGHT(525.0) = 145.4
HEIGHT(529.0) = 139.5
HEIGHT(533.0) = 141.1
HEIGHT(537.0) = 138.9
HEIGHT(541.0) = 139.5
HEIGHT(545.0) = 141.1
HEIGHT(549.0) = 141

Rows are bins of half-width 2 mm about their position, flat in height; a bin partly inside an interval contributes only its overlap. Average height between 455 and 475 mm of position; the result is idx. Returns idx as 137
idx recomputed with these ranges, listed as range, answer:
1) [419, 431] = 133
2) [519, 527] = 147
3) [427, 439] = 129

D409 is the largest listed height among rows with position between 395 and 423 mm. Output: 140.9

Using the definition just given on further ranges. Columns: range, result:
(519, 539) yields 148.6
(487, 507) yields 148.4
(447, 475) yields 140.5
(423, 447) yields 134.7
